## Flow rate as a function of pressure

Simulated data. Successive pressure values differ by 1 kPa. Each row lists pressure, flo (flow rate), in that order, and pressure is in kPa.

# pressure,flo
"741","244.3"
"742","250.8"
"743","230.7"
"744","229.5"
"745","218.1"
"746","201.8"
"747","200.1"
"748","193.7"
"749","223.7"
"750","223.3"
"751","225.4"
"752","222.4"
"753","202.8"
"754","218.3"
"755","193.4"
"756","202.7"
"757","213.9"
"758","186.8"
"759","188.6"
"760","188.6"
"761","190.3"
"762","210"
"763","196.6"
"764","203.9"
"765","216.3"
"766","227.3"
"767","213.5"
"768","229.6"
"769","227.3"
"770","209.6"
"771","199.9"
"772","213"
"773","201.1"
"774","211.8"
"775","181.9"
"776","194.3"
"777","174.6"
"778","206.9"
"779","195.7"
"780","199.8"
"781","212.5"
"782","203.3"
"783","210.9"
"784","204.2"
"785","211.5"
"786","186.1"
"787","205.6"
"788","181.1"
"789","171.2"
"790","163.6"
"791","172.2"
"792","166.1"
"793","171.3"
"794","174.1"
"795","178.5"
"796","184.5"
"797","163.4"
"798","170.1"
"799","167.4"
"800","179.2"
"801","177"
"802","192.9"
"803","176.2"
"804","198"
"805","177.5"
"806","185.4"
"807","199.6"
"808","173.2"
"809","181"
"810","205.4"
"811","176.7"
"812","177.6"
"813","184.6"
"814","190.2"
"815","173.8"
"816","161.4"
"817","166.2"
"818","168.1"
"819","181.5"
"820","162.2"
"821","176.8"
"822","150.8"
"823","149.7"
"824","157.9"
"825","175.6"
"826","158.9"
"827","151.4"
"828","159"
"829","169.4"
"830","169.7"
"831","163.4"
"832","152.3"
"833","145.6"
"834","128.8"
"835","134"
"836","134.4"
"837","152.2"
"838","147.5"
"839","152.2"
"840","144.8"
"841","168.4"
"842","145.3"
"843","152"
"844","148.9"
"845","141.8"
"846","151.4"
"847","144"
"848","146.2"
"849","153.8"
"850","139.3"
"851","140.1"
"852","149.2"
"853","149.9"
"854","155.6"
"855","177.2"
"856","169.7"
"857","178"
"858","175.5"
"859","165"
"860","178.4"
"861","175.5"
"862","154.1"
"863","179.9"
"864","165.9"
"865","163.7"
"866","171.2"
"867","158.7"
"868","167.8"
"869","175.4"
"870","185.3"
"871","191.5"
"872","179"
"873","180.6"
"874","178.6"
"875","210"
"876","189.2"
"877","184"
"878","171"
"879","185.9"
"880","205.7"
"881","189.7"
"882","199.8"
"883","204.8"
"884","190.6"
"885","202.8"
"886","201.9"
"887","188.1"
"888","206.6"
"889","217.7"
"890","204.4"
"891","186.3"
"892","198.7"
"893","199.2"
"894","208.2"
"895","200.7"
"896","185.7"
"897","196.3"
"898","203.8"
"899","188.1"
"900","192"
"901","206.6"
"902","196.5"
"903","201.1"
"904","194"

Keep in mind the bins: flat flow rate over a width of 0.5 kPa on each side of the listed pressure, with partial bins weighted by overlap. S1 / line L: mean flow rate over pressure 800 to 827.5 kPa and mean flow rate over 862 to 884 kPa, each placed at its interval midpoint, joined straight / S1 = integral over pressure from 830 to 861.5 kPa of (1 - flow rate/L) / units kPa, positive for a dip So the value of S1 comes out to 4.44 kPa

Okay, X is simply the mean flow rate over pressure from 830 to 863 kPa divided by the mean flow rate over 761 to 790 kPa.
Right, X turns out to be 0.76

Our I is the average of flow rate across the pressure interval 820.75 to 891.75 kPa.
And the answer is 169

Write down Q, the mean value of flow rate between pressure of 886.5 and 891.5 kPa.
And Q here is 201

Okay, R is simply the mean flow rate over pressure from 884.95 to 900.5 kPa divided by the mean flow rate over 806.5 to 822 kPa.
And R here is 1.12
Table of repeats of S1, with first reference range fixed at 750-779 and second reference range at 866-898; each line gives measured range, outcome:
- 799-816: 1.5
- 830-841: 2.8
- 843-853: 2.5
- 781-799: 1.7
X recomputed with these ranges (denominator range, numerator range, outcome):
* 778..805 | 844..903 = 0.97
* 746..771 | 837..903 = 0.85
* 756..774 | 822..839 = 0.74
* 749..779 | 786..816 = 0.87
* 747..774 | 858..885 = 0.87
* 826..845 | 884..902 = 1.32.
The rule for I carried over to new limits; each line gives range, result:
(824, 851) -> 151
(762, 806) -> 193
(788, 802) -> 173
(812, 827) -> 168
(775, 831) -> 179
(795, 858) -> 164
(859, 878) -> 177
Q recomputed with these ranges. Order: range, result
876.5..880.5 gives 187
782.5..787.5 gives 204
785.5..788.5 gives 191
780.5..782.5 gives 208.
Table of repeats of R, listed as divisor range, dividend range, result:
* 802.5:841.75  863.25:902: 1.15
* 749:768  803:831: 0.83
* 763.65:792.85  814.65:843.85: 0.79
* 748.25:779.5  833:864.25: 0.75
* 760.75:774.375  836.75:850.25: 0.71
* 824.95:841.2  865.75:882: 1.20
